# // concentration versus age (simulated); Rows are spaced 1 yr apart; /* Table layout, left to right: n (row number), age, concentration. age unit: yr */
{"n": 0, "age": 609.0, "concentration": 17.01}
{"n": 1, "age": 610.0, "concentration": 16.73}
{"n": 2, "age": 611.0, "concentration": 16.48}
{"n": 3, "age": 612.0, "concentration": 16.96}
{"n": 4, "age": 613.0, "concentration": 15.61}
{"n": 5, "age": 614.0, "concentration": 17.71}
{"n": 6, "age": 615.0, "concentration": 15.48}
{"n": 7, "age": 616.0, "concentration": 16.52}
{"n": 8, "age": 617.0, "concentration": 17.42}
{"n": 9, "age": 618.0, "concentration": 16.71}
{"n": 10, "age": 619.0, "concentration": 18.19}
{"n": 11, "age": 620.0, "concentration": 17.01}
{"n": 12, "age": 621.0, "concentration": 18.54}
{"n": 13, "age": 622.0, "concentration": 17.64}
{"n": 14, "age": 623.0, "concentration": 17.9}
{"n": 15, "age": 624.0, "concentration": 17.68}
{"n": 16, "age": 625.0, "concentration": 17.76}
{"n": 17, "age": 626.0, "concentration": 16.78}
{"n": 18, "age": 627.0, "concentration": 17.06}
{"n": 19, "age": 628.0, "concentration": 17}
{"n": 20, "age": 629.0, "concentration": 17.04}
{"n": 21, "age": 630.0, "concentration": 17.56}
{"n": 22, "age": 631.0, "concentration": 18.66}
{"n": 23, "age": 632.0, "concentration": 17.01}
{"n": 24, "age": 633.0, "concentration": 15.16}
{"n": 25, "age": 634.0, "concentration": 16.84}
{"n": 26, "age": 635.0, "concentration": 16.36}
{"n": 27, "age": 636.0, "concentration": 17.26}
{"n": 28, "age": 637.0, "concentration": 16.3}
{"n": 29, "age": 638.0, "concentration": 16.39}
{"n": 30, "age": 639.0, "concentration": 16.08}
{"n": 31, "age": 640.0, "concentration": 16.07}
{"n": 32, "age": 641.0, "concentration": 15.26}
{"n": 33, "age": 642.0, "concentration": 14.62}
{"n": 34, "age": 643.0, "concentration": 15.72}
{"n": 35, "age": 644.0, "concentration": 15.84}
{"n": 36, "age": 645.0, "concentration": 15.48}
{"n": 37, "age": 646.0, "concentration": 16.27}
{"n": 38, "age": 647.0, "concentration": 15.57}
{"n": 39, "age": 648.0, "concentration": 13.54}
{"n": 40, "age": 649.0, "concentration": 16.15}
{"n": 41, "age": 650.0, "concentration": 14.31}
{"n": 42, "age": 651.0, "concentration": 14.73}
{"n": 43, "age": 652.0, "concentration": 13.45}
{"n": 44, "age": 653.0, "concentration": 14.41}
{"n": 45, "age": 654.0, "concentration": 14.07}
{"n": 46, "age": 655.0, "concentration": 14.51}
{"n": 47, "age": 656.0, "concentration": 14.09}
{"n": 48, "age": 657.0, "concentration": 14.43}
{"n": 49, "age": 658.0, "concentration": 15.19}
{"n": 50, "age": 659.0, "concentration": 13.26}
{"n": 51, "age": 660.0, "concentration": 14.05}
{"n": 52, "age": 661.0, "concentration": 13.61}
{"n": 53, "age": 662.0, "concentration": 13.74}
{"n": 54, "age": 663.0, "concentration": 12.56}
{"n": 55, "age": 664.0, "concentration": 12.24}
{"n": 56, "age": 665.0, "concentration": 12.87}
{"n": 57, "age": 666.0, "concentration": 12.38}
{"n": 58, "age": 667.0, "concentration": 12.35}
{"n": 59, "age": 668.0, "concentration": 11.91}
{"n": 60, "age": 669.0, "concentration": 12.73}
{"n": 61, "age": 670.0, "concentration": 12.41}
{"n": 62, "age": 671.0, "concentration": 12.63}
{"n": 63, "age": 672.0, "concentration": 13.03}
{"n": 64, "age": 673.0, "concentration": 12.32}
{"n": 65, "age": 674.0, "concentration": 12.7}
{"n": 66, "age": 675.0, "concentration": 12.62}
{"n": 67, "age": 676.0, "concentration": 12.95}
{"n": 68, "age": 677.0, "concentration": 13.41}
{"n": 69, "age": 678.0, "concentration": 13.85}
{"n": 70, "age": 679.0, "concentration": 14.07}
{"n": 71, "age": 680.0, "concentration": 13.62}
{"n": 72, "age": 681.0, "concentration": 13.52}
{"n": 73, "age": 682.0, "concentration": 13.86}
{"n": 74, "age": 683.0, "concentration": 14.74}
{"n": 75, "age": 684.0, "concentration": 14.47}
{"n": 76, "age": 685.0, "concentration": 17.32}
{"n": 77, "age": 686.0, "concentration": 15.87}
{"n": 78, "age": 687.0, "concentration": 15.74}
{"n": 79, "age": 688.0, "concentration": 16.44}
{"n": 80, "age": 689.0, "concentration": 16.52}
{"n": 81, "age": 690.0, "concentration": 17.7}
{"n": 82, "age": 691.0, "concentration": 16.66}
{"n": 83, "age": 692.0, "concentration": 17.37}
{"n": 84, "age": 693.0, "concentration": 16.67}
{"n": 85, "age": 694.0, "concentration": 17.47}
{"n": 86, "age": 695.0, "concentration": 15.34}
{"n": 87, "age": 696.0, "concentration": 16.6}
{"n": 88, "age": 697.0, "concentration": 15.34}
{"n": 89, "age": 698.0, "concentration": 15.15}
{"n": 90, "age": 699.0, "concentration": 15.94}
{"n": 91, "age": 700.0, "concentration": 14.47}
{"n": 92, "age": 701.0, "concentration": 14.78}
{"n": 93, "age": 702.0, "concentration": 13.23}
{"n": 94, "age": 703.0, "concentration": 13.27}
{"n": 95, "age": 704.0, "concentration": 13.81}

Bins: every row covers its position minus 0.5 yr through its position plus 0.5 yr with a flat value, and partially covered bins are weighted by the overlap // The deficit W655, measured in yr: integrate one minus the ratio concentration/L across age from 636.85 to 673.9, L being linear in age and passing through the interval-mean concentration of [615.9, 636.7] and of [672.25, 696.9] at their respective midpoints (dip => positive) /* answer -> 4.7 yr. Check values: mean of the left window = 17.2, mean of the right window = 15.1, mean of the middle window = 14.1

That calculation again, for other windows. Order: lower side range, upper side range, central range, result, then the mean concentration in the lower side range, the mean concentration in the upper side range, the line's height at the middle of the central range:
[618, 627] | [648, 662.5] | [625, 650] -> -0.3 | 17.6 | 14.3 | 16.1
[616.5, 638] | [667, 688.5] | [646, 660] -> 0.9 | 17.2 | 13.8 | 15.5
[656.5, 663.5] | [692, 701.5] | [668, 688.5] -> 1.4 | 13.8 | 15.8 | 14.8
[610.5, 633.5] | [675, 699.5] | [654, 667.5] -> 2.2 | 17.1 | 15.4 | 16.1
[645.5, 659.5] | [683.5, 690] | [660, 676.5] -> 2.8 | 14.6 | 16.2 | 15.3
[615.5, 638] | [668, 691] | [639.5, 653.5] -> 0.8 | 17.2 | 14.2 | 16.1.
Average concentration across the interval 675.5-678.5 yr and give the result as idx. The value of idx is 13.4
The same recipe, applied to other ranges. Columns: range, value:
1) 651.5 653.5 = 13.9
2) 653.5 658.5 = 14.5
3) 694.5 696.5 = 16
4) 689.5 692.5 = 17.2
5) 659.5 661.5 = 13.8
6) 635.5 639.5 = 16.5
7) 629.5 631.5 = 18.1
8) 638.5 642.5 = 15.5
